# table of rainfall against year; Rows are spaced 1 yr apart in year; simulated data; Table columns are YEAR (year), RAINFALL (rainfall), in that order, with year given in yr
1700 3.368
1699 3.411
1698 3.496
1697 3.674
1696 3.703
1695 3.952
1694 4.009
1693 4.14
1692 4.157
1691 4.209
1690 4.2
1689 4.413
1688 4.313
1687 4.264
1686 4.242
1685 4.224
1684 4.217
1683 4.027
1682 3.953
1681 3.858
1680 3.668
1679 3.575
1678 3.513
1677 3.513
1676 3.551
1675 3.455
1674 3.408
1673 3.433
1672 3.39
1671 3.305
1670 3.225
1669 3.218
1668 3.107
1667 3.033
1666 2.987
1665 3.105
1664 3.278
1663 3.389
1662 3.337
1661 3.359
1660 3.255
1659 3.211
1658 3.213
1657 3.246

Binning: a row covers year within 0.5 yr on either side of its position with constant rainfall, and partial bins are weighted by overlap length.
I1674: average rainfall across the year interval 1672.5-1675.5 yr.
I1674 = 3.43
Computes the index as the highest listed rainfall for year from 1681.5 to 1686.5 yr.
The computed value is 4.242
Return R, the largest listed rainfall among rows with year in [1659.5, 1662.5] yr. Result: 3.359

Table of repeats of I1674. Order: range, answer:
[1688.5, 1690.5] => 4.31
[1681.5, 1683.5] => 3.99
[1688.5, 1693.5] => 4.22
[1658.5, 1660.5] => 3.23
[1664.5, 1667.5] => 3.04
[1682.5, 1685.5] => 4.16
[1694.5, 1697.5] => 3.78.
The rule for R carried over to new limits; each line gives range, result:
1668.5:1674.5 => 3.433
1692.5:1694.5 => 4.14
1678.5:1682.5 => 3.953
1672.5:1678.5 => 3.551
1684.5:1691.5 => 4.413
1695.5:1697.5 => 3.703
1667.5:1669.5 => 3.218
